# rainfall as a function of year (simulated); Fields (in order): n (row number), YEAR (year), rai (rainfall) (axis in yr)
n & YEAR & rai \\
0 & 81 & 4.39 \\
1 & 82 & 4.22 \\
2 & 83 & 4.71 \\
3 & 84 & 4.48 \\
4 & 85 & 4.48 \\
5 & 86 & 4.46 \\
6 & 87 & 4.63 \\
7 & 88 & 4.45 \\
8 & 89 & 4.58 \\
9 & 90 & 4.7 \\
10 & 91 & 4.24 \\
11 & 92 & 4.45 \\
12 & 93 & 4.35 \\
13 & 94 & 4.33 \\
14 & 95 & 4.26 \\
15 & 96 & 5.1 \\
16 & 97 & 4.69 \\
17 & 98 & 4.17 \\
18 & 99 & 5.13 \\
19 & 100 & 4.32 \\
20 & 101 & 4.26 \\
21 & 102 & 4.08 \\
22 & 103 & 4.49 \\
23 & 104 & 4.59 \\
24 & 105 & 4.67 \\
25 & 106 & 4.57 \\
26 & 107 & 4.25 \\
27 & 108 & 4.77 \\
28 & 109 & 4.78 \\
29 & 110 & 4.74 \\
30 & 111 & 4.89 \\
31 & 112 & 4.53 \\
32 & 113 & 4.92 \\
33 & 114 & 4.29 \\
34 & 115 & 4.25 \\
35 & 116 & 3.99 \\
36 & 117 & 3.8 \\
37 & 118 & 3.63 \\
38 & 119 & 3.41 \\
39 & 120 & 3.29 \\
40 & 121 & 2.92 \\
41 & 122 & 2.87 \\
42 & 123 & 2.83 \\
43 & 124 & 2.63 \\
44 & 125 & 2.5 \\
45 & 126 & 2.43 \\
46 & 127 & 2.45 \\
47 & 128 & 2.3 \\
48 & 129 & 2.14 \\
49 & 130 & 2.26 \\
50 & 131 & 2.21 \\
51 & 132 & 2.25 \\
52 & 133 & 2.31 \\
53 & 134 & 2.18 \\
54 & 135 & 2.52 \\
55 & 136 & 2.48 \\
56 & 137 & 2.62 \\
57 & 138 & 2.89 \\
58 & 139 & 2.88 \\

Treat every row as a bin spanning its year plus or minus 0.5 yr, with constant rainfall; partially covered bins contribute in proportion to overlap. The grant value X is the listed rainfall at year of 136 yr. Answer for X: 2.48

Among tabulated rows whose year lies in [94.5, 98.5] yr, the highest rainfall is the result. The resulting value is 5.1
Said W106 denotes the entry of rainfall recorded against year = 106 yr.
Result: 4.57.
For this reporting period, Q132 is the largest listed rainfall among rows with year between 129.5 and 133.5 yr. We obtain 2.31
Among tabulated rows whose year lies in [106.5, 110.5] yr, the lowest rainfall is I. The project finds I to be 4.25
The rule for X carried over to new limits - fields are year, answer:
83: 4.71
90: 4.7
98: 4.17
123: 2.83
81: 4.39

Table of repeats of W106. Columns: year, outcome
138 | 2.89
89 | 4.58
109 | 4.78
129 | 2.14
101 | 4.26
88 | 4.45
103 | 4.49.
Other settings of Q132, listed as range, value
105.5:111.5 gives 4.89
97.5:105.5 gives 5.13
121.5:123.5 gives 2.87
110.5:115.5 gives 4.92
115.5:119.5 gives 3.99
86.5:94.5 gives 4.7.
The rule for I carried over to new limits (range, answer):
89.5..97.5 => 4.24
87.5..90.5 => 4.45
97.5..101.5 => 4.17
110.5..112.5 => 4.53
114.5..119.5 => 3.41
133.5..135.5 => 2.18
